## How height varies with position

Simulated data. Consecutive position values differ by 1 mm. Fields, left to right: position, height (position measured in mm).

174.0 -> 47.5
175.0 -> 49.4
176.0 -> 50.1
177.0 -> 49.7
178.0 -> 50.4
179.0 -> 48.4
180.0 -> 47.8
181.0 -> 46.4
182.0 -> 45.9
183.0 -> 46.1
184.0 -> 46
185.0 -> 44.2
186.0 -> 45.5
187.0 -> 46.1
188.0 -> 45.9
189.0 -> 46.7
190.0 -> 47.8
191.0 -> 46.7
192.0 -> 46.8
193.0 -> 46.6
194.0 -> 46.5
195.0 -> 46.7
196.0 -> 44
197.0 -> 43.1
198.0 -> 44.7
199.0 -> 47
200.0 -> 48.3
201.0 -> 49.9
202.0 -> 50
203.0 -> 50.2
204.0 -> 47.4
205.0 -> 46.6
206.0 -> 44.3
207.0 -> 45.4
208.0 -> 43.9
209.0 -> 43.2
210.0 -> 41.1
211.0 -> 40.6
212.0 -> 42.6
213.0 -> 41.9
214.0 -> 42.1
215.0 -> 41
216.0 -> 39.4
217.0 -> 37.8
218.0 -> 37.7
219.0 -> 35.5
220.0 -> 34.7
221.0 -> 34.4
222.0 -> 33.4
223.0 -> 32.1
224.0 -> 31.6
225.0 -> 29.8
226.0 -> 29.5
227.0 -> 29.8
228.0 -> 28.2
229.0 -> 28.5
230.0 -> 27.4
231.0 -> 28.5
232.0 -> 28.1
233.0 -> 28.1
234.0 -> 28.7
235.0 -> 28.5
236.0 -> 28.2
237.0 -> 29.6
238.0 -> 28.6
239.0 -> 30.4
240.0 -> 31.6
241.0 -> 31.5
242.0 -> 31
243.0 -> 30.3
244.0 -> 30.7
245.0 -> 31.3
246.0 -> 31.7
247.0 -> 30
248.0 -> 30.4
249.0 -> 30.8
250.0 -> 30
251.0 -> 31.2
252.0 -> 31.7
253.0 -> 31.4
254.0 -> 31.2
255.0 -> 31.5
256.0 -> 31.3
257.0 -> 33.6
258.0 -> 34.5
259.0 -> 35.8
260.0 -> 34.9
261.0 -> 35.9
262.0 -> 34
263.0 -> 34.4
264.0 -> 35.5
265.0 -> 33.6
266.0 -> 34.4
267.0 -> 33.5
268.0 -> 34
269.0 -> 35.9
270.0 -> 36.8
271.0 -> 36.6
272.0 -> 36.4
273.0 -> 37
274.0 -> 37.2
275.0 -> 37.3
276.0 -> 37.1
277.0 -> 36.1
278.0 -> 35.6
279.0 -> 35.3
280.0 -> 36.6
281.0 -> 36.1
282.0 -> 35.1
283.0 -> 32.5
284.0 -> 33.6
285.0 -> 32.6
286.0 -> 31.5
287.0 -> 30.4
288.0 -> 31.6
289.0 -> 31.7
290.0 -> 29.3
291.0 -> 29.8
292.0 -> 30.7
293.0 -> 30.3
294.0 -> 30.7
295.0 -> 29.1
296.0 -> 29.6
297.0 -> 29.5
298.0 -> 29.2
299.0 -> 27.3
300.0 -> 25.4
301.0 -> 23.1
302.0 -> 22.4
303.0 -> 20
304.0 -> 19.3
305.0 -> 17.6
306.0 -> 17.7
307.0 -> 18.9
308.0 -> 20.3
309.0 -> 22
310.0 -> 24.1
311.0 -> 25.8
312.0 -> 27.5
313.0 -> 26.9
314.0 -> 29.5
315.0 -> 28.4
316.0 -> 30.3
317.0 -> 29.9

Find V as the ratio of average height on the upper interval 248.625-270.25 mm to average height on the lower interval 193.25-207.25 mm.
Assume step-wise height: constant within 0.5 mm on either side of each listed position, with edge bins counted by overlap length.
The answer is 0.7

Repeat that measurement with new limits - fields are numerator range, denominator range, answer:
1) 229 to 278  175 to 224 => 0.74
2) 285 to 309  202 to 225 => 0.65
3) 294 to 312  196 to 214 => 0.53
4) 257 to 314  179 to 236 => 0.76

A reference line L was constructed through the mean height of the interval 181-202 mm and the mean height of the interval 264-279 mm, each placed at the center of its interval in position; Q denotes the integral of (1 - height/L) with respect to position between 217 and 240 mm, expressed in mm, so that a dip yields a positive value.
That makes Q 6.0 mm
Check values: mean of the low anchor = 46.3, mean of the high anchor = 35.8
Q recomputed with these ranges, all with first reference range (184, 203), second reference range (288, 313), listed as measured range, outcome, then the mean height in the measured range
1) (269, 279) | -1.87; 36.6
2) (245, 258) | 1.41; 31.4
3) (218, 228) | 2.07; 32.4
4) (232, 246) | 2.87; 29.9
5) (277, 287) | -1.69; 34.2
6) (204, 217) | 0.18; 42.7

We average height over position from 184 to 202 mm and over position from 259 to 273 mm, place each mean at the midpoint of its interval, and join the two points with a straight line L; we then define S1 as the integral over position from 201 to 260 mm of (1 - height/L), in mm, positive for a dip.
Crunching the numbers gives 8.90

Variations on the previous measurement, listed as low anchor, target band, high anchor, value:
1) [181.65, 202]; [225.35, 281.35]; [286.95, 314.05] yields 3.0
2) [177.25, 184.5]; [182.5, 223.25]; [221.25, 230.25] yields -5.0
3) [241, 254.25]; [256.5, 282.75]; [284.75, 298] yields -4.1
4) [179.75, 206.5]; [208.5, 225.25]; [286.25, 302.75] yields 1.9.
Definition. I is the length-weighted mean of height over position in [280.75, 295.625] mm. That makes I 31.6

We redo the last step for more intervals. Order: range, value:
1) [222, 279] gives 32.2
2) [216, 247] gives 31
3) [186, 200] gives 46.1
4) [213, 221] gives 38.3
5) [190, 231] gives 40.5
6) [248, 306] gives 31.8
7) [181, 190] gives 45.9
